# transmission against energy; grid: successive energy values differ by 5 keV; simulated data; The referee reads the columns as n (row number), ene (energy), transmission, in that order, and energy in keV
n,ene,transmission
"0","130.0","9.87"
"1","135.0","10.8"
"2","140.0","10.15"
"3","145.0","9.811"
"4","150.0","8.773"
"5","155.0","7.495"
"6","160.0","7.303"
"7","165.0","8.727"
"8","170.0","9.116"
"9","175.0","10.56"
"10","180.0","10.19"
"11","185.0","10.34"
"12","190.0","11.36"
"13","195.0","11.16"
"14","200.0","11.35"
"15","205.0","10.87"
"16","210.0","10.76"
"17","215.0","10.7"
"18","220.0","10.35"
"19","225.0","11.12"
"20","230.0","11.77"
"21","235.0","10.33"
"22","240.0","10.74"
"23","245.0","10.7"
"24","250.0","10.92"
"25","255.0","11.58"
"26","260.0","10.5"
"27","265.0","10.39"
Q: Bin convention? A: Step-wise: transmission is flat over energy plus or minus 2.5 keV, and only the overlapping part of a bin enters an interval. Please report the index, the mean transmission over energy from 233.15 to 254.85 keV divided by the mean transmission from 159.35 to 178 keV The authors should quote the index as 1.2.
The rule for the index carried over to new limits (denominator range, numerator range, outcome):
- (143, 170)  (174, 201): 1.28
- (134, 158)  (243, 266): 1.17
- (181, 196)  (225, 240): 1.01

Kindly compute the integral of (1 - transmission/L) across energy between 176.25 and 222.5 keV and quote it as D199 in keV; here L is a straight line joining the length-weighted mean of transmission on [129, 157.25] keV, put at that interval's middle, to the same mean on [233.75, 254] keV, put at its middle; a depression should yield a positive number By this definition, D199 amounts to -2.67 keV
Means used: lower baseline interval 9.48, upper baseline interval 10.8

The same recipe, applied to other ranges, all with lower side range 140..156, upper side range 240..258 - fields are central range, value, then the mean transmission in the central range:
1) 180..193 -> -1.3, 10.7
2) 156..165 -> 1.5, 7.73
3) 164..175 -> 0.2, 9.32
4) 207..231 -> -1.1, 10.9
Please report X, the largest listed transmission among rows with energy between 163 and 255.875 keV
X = 11.77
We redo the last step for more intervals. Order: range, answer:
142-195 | 11.36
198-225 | 11.35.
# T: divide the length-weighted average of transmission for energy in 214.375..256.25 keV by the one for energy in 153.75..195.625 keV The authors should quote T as 1.14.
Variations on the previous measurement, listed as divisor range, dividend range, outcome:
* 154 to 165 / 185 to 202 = 1.45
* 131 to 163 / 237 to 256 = 1.20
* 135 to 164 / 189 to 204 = 1.26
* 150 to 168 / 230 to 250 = 1.35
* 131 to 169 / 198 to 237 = 1.21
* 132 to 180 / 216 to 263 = 1.18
